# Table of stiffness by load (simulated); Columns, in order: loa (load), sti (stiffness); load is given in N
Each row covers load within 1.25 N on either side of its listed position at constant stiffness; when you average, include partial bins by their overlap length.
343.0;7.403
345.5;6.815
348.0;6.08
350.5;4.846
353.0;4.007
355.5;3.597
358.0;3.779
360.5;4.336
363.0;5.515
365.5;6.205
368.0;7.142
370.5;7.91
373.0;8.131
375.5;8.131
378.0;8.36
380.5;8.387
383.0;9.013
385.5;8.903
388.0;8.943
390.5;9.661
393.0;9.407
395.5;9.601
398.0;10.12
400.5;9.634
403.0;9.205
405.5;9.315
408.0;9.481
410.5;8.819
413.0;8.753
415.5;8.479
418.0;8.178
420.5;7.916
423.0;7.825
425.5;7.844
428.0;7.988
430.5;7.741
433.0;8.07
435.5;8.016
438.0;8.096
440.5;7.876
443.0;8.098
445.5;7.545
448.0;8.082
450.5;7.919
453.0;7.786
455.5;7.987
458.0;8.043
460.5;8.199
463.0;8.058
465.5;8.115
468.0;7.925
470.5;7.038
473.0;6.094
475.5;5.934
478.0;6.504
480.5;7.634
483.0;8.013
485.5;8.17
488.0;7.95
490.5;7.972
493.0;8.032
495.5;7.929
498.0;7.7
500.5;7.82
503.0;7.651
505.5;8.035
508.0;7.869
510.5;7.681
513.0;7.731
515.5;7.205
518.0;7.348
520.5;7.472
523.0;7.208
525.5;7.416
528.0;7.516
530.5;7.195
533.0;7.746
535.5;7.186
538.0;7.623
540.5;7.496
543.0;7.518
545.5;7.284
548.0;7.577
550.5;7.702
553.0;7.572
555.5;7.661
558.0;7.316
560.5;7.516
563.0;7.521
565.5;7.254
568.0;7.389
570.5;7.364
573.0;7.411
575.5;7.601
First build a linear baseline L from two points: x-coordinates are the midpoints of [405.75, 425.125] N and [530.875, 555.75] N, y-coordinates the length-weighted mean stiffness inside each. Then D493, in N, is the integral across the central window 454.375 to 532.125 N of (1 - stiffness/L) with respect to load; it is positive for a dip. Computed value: 3.0 N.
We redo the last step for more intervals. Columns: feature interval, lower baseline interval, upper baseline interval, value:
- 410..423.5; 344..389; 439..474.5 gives -2.0 N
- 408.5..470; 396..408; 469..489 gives 2.3 N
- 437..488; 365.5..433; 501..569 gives 2.7 N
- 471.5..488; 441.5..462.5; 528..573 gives 1.5 N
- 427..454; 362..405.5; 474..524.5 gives 0.4 N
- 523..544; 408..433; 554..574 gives 0.4 N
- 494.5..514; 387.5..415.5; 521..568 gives 0.5 N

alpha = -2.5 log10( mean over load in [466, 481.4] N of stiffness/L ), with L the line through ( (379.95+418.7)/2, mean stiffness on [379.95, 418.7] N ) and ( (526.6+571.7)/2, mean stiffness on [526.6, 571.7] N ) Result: 0.20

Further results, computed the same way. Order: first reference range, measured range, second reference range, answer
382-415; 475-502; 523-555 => 0.06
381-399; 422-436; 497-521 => 0.11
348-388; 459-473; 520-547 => -0.09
